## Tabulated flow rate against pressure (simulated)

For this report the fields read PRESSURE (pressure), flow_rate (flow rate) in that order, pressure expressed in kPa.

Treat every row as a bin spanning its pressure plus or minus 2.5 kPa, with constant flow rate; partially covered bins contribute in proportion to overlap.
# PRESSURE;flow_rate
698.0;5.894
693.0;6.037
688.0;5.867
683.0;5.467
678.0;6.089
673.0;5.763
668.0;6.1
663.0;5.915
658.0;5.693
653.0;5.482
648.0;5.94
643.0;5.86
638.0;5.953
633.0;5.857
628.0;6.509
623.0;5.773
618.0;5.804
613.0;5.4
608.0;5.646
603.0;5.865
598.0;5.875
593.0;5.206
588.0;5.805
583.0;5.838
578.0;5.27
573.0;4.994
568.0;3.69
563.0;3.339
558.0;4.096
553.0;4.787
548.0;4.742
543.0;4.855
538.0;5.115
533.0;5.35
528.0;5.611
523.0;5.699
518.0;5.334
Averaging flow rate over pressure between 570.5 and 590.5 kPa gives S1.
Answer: 5.48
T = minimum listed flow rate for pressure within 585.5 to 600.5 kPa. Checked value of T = 5.206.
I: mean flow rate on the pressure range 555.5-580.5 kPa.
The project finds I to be 4.28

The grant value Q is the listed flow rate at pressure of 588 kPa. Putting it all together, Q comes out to 5.805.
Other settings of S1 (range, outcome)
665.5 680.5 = 5.98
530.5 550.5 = 5.02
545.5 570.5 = 4.13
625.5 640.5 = 6.11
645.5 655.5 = 5.71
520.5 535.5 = 5.55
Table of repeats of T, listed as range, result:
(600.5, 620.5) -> 5.4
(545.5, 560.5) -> 4.096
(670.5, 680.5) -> 5.763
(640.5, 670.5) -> 5.482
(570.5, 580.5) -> 4.994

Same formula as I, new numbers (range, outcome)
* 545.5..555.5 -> 4.76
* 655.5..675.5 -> 5.87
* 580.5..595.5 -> 5.62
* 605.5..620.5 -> 5.62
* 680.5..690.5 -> 5.67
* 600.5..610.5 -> 5.76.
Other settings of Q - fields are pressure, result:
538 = 5.115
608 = 5.646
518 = 5.334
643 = 5.86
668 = 6.1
